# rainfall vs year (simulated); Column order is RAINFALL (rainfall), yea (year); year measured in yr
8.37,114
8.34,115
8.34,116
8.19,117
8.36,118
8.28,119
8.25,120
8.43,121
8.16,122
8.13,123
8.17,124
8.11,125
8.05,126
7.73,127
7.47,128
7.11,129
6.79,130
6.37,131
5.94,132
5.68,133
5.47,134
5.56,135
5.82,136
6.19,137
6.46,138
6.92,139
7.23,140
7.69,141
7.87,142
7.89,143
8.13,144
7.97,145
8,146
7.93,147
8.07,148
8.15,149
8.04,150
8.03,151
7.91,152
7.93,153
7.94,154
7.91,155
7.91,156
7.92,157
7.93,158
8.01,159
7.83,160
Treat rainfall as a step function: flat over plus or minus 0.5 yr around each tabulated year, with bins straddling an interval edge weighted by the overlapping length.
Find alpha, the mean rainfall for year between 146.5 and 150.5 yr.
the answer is 8.05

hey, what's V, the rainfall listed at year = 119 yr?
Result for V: 8.28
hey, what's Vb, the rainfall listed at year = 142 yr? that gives 7.87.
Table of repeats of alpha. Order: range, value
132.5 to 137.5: 5.74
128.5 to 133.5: 6.38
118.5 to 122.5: 8.28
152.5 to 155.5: 7.93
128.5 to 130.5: 6.95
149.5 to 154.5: 7.97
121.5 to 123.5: 8.14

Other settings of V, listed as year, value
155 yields 7.91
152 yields 7.91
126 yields 8.05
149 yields 8.15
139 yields 6.92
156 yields 7.91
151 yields 8.03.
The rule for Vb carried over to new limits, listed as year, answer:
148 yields 8.07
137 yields 6.19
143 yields 7.89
